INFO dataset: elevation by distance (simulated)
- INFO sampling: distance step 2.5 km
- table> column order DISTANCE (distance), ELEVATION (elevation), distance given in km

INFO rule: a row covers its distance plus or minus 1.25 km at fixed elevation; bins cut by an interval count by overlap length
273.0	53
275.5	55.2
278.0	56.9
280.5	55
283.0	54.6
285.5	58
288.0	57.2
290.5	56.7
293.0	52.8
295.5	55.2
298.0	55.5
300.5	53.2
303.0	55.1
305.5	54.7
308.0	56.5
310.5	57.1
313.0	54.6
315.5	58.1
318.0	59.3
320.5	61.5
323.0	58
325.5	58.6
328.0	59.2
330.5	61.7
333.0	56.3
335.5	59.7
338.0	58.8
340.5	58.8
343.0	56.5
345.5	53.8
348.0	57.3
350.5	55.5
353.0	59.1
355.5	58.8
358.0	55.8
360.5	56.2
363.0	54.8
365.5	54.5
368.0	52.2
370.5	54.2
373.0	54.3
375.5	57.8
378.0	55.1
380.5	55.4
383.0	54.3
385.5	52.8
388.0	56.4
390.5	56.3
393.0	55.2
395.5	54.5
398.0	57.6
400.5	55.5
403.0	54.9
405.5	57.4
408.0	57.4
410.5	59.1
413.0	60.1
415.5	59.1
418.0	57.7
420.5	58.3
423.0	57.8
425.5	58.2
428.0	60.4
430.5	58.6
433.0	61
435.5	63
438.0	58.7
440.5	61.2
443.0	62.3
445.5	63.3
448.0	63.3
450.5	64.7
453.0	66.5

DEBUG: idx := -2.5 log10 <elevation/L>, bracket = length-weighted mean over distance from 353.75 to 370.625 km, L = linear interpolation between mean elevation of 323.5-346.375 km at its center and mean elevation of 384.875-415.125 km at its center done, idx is 0.04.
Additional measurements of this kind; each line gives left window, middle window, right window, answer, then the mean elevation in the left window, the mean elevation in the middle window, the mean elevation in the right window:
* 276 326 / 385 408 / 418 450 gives 0.07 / 56.4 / 55.8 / 60.5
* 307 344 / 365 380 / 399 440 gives 0.07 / 58.3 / 54.7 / 58.6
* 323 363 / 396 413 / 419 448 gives 0.04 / 57.7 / 57.1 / 60.4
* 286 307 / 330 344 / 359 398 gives -0.07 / 55.2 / 58.5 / 55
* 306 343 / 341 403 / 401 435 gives 0.05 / 58.3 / 55.6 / 58.5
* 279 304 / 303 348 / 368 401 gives -0.05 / 55.3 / 57.7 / 55.2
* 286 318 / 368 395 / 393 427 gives 0.04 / 55.8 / 55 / 57.4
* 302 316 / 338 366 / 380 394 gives -0.02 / 55.9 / 56.6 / 55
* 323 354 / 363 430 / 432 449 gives 0.07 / 57.9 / 56.4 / 61.8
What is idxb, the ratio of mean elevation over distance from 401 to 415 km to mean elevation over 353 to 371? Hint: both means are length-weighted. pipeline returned 1.0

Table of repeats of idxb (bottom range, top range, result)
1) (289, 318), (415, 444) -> 1.07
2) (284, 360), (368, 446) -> 1.01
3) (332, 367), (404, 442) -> 1.04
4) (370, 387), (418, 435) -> 1.08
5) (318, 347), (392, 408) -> 0.96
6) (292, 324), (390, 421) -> 1.02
